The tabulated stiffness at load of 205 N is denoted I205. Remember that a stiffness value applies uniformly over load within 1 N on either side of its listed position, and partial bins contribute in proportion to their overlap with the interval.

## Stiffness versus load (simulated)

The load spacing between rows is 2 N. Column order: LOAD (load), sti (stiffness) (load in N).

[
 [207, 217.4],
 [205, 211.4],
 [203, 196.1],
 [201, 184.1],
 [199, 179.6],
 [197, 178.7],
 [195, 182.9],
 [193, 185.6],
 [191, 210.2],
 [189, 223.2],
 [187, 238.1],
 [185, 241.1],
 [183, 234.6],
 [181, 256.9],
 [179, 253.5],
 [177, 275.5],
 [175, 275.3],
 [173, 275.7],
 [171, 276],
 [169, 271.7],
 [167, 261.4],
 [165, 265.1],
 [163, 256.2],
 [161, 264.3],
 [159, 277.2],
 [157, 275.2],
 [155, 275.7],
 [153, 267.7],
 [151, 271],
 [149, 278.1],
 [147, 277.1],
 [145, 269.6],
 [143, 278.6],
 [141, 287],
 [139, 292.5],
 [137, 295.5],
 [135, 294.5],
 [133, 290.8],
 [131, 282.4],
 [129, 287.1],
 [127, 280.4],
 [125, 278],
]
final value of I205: 211.4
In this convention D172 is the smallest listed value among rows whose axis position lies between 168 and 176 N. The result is 271.7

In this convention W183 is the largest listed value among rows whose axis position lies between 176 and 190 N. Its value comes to 275.5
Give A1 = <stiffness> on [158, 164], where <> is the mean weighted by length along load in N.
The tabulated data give 266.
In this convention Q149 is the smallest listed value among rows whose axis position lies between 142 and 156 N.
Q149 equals 267.7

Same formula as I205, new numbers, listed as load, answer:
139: 292.5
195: 182.9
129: 287.1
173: 275.7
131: 282.4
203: 196.1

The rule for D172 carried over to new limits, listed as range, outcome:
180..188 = 234.6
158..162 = 264.3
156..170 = 256.2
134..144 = 278.6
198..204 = 179.6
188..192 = 210.2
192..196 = 182.9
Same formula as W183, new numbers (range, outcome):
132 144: 295.5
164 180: 276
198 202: 184.1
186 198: 238.1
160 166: 265.1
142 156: 278.6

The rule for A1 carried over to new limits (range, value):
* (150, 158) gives 272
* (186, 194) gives 214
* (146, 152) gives 275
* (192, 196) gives 184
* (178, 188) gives 245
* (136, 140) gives 294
